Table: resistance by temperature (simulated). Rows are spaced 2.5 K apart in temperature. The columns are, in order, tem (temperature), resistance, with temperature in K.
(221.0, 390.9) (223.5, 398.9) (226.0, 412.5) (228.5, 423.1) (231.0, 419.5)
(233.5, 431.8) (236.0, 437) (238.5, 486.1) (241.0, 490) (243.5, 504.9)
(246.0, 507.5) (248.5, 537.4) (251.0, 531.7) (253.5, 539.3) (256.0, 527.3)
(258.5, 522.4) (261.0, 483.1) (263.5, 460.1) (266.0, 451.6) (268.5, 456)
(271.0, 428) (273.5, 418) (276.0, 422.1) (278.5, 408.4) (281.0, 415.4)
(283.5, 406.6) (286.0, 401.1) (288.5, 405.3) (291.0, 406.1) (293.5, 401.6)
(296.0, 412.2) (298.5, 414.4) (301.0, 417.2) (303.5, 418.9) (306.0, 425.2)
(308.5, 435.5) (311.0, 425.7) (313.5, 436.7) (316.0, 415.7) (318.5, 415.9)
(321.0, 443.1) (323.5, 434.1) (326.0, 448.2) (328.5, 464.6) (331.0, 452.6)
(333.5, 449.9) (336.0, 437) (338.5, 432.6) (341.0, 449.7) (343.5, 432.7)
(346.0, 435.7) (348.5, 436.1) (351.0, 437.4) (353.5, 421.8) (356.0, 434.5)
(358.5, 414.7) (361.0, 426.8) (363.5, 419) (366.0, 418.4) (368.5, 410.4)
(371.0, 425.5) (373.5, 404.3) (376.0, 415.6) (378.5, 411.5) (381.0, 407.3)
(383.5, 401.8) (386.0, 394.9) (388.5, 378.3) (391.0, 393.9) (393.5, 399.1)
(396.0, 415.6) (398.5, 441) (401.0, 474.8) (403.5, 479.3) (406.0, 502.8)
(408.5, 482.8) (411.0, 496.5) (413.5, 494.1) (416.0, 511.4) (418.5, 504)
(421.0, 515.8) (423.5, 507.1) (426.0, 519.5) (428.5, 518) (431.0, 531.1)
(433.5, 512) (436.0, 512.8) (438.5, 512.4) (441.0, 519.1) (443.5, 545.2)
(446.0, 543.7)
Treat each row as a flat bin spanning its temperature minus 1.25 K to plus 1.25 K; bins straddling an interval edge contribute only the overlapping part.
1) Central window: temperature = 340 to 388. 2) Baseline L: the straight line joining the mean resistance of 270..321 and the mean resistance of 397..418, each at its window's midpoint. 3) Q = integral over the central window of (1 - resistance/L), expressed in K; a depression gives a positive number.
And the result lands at 4.0 K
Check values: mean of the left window 417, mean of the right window 485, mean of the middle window 420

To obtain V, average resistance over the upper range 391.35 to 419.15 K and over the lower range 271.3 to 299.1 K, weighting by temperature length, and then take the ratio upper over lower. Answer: 1.14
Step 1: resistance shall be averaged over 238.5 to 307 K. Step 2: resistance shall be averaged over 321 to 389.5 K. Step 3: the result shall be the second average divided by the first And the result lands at 0.9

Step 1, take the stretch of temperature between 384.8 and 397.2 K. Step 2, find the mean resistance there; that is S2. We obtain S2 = 396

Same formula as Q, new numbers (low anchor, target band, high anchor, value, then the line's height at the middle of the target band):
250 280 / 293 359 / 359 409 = 2.12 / 446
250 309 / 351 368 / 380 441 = 1.38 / 460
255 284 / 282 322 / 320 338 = 2.75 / 448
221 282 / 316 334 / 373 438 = 0.81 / 463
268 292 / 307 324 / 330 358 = -0.06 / 428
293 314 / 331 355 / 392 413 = -0.03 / 437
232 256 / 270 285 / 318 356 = 1.90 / 476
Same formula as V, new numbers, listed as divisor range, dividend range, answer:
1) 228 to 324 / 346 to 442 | 1.02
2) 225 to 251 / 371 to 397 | 0.86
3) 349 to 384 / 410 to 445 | 1.23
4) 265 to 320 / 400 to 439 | 1.20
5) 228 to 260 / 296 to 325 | 0.87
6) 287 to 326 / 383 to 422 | 1.08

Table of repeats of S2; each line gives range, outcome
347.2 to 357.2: 432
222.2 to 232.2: 413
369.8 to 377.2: 415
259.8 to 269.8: 462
